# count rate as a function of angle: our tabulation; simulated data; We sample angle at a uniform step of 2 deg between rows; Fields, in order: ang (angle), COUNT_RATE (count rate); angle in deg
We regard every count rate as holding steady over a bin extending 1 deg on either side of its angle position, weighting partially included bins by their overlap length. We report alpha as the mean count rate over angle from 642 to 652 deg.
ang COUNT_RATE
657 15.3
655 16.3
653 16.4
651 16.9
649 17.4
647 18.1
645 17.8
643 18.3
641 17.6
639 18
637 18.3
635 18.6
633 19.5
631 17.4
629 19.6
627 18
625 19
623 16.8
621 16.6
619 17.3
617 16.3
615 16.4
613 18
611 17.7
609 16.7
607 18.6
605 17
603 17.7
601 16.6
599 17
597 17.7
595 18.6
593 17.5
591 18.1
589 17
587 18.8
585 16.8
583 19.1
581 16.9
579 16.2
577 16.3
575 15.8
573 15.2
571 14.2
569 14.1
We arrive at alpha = 17.7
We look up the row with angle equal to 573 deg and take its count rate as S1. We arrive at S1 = 15.2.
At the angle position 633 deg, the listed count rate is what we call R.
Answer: 19.5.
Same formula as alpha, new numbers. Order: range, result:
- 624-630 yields 18.9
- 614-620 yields 16.7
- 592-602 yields 17.5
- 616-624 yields 16.8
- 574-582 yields 16.3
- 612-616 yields 17.2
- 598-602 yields 16.8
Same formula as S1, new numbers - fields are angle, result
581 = 16.9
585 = 16.8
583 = 19.1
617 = 16.3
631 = 17.4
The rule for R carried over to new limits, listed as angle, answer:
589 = 17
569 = 14.1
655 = 16.3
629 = 19.6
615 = 16.4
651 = 16.9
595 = 18.6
